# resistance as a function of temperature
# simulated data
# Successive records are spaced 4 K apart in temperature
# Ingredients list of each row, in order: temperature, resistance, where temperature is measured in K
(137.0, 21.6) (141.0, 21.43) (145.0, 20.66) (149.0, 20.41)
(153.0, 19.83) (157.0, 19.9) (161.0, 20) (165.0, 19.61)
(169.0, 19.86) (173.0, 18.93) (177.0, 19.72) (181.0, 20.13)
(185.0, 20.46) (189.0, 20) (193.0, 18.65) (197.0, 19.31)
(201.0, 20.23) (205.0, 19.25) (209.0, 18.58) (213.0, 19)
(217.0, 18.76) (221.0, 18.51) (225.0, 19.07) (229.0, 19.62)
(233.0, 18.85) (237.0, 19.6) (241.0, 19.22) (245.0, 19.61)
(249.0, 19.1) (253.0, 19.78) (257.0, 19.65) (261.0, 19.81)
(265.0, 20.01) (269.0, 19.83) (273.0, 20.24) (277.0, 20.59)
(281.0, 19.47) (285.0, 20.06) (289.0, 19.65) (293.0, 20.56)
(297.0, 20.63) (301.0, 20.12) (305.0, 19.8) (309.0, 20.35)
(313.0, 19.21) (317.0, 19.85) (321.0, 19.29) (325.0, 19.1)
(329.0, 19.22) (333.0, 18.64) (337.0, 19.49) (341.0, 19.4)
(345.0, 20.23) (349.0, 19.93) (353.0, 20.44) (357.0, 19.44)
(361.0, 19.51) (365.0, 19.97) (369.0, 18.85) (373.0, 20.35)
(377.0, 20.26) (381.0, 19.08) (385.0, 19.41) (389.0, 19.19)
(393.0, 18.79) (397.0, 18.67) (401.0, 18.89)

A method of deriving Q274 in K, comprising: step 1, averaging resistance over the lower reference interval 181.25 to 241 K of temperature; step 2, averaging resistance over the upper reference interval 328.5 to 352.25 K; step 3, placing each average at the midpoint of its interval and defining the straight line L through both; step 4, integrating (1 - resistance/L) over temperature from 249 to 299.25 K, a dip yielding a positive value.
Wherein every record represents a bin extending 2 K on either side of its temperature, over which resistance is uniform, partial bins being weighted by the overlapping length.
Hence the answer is -1.5 K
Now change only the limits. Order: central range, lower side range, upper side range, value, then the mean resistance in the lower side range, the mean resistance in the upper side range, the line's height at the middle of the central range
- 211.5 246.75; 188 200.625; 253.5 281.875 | 0.9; 19.4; 20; 19.7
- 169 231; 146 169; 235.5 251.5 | 1.0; 20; 19.4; 19.7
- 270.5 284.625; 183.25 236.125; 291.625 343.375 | -0.4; 19.3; 19.7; 19.5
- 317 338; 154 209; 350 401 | 0.4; 19.7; 19.5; 19.5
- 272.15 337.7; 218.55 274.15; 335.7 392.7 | -0.7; 19.5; 19.7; 19.6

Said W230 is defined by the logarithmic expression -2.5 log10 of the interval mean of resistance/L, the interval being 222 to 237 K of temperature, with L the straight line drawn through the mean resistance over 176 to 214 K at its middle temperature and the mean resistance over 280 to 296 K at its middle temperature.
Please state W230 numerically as 0.029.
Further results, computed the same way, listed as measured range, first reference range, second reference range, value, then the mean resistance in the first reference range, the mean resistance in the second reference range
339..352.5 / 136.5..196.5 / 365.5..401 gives -0.026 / 20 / 19.3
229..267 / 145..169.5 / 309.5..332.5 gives 0.007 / 20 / 19.4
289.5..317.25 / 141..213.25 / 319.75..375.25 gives -0.024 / 19.8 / 19.6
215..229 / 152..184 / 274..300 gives 0.059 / 19.8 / 20.2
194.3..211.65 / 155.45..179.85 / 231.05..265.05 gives 0.016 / 19.7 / 19.5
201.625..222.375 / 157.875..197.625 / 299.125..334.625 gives 0.041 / 19.7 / 19.5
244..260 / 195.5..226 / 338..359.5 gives -0.013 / 19.1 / 19.9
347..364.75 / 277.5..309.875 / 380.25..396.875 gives -0.023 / 20.1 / 19.1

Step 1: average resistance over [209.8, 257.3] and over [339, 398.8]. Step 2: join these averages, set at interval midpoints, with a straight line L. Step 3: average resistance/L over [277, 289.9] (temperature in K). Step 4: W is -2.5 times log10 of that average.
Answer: -0.03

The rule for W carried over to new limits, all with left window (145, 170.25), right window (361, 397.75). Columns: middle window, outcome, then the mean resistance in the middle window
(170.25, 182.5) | 0.02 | 19.6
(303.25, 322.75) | -0.01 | 19.7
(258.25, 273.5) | -0.01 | 19.9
